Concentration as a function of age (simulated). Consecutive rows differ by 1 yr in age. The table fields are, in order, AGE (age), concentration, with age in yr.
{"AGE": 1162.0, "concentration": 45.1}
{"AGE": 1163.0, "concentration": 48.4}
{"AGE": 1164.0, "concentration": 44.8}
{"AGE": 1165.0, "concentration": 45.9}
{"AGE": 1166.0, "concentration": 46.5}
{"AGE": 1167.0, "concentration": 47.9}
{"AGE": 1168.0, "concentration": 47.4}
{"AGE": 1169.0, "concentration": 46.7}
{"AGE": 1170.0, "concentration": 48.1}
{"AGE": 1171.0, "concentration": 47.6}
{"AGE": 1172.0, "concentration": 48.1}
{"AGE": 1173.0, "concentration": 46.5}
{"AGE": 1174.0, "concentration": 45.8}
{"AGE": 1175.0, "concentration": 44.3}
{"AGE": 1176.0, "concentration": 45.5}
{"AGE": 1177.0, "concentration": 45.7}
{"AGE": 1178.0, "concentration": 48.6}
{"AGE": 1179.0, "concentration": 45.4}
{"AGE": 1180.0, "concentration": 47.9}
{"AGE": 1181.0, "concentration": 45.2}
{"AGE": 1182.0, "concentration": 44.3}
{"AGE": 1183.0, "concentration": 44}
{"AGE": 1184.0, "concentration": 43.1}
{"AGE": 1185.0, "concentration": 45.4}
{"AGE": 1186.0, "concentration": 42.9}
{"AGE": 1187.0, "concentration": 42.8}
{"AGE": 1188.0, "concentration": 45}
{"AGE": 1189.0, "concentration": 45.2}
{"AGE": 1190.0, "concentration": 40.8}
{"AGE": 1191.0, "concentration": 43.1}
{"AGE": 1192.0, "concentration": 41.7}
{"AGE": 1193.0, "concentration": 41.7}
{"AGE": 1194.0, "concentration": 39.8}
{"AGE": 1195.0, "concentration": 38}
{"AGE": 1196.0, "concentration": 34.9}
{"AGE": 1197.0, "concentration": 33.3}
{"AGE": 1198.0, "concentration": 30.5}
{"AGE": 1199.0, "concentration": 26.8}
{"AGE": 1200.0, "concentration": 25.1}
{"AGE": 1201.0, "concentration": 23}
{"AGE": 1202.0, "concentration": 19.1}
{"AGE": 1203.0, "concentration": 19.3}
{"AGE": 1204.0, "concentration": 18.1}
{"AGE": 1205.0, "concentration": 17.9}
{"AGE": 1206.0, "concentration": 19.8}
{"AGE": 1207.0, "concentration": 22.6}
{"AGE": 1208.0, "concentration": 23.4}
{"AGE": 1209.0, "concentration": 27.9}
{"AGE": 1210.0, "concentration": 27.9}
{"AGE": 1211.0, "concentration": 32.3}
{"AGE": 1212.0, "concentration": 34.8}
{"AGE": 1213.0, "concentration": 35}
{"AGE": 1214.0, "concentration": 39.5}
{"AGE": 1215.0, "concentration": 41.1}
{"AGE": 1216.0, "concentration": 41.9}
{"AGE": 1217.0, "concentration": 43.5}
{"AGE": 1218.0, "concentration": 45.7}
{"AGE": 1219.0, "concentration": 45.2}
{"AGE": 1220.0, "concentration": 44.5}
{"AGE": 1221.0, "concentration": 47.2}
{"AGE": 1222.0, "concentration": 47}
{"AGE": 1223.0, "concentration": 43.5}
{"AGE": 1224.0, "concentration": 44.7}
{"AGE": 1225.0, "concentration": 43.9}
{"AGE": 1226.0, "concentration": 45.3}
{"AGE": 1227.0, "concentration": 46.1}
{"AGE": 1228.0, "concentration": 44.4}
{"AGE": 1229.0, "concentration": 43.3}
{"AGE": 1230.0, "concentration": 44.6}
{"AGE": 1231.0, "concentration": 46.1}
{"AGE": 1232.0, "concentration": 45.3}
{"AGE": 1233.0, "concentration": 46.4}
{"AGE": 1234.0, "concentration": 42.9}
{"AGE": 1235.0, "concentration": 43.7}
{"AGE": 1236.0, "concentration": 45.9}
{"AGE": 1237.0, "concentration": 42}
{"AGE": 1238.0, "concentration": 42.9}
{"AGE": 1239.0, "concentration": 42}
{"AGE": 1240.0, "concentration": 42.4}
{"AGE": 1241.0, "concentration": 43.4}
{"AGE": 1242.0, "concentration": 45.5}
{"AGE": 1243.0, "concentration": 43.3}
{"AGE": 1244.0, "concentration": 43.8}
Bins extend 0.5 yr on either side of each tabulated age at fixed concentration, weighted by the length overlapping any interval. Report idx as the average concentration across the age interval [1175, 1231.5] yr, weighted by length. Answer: 38.4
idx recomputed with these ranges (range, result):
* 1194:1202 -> 30.1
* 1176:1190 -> 44.9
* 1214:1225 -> 44.2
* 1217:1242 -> 44.5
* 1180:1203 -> 37.8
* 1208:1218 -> 35.8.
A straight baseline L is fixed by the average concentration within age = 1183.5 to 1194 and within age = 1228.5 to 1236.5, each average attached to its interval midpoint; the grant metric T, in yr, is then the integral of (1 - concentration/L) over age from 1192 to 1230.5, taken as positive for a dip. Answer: 7.50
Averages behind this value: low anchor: 43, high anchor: 44.8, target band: 35.4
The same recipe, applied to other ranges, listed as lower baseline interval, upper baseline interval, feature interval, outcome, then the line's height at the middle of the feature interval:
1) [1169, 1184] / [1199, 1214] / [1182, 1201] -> -1.55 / 35.7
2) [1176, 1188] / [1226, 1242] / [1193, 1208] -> 6.05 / 44.7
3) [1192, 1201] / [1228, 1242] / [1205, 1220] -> 1.60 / 37.9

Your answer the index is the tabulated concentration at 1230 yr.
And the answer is 44.6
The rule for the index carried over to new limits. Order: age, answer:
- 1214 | 39.5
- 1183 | 44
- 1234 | 42.9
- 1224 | 44.7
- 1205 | 17.9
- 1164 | 44.8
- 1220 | 44.5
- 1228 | 44.4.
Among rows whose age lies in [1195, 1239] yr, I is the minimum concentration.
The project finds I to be 17.9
